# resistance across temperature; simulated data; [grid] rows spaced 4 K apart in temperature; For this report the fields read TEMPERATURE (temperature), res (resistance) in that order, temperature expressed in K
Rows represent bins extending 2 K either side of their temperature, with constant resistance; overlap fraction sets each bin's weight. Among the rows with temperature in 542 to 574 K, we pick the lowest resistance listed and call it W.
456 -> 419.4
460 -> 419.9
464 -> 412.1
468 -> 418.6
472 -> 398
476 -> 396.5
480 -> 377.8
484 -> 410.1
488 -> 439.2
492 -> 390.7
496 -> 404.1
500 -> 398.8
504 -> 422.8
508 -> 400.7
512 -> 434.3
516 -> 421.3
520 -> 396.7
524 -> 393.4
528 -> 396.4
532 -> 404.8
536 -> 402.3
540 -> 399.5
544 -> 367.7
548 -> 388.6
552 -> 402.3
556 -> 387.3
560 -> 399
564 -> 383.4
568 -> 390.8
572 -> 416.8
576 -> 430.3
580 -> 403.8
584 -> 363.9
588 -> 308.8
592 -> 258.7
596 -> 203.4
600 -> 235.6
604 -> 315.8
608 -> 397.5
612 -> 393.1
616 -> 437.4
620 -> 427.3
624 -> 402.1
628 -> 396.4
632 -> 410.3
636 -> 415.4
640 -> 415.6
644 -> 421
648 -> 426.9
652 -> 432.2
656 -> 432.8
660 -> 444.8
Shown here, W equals 367.7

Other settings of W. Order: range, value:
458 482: 377.8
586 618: 203.4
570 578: 416.8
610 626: 393.1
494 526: 393.4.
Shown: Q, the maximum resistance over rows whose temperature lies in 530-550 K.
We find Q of 404.8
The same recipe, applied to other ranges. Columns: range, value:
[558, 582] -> 430.3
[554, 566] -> 399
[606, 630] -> 437.4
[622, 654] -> 432.2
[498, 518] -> 434.3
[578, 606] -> 403.8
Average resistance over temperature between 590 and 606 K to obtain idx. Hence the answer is 253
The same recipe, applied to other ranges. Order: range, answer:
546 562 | 394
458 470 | 417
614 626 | 422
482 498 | 411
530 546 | 394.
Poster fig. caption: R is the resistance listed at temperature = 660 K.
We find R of 444.8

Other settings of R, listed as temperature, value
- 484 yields 410.1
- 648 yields 426.9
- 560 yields 399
